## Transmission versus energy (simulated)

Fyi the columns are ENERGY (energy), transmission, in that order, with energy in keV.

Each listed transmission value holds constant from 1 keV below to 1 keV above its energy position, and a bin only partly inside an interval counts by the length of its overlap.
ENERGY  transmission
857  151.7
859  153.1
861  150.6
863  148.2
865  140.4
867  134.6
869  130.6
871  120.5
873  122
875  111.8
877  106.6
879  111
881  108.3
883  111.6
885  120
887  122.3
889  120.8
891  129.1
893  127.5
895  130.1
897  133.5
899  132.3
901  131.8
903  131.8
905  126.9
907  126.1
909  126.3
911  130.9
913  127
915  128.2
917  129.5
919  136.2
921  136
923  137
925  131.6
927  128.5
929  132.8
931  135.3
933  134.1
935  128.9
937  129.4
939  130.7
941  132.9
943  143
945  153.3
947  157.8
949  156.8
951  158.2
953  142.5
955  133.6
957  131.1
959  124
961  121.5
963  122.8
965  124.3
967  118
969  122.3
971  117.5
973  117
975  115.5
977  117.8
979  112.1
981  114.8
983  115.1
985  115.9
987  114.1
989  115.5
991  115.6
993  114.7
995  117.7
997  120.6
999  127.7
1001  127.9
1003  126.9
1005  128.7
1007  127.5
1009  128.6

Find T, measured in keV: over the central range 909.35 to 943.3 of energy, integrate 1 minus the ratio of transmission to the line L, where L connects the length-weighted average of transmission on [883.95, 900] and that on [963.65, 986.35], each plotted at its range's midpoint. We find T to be -2.5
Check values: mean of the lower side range 127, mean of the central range 132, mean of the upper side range 117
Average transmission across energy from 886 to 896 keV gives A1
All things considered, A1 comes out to 126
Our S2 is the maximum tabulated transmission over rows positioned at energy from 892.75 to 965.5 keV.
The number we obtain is 158.2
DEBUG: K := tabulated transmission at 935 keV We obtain 128.9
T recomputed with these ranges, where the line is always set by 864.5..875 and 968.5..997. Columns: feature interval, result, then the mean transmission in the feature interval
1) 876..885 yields 1.1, 111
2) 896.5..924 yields -1.7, 131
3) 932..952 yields -3.7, 143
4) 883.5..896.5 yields 0.1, 125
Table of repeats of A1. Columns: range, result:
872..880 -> 113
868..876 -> 121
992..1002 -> 122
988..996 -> 116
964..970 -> 122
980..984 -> 115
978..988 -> 114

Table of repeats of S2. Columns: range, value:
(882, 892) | 129.1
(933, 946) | 153.3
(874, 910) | 133.5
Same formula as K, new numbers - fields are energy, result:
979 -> 112.1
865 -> 140.4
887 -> 122.3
